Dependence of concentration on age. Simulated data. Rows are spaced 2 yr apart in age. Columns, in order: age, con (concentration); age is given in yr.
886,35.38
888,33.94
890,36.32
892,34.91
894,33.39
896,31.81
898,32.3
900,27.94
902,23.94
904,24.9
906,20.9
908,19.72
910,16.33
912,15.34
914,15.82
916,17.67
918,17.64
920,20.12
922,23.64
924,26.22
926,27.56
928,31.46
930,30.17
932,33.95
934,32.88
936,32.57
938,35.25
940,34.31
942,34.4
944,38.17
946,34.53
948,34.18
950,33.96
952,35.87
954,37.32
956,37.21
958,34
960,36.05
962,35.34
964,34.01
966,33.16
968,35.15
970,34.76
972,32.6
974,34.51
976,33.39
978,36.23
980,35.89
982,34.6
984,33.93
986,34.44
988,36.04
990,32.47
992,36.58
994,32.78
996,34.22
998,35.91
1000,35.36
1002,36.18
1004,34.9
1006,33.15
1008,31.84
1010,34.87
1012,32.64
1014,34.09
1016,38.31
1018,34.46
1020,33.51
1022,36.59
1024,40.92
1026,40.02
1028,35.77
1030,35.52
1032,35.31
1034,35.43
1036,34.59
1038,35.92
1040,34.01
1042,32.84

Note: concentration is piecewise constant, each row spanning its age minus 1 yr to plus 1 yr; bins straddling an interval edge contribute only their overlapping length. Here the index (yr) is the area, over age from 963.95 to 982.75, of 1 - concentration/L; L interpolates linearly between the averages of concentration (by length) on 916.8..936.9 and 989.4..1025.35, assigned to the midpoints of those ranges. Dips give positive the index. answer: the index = -1.5 yr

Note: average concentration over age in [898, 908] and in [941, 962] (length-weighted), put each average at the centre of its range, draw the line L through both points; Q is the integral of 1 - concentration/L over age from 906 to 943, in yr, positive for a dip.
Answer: 5.3 yr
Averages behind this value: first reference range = 24.7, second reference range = 35.6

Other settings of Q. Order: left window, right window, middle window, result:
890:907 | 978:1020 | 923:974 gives -3.0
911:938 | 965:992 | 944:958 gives -2.7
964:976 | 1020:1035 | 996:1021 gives 0.9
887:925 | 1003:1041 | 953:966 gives -2.5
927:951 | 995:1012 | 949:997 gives -0.9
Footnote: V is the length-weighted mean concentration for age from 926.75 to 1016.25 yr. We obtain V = 34.5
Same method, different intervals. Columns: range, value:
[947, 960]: 35.5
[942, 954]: 35.4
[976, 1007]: 34.8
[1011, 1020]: 34.7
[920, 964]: 33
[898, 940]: 25.1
